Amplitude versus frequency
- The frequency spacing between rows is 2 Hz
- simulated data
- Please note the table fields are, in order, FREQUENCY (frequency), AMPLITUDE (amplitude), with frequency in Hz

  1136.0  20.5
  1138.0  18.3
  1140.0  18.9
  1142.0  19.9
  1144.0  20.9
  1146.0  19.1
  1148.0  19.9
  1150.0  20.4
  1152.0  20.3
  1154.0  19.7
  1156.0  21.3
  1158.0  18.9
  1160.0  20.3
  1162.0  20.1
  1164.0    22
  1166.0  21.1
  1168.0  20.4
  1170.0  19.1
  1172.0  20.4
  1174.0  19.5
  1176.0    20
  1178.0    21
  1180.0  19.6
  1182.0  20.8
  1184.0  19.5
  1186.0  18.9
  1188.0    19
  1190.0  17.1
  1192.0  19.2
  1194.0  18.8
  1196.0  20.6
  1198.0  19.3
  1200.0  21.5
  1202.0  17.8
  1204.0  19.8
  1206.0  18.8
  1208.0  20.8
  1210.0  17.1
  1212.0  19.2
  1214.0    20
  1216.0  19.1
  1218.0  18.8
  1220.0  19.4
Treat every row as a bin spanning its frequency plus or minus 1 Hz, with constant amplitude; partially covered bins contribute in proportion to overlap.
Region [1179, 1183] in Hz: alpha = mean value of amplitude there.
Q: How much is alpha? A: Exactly 20.2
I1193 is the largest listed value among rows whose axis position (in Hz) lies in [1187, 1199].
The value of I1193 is 20.6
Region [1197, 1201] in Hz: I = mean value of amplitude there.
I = 20.4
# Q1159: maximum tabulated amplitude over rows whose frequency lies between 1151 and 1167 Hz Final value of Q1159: 22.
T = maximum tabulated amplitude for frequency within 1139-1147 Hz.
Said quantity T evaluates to 20.9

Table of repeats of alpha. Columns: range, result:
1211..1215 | 19.6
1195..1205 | 19.8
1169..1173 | 19.8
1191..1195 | 19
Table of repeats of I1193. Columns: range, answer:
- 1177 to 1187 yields 21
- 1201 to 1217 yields 20.8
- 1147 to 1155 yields 20.4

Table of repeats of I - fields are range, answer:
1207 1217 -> 19.2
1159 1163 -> 20.2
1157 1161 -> 19.6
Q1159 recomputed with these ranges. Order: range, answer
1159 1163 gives 20.3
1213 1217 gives 20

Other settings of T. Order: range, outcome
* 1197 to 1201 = 21.5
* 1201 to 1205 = 19.8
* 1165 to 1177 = 21.1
